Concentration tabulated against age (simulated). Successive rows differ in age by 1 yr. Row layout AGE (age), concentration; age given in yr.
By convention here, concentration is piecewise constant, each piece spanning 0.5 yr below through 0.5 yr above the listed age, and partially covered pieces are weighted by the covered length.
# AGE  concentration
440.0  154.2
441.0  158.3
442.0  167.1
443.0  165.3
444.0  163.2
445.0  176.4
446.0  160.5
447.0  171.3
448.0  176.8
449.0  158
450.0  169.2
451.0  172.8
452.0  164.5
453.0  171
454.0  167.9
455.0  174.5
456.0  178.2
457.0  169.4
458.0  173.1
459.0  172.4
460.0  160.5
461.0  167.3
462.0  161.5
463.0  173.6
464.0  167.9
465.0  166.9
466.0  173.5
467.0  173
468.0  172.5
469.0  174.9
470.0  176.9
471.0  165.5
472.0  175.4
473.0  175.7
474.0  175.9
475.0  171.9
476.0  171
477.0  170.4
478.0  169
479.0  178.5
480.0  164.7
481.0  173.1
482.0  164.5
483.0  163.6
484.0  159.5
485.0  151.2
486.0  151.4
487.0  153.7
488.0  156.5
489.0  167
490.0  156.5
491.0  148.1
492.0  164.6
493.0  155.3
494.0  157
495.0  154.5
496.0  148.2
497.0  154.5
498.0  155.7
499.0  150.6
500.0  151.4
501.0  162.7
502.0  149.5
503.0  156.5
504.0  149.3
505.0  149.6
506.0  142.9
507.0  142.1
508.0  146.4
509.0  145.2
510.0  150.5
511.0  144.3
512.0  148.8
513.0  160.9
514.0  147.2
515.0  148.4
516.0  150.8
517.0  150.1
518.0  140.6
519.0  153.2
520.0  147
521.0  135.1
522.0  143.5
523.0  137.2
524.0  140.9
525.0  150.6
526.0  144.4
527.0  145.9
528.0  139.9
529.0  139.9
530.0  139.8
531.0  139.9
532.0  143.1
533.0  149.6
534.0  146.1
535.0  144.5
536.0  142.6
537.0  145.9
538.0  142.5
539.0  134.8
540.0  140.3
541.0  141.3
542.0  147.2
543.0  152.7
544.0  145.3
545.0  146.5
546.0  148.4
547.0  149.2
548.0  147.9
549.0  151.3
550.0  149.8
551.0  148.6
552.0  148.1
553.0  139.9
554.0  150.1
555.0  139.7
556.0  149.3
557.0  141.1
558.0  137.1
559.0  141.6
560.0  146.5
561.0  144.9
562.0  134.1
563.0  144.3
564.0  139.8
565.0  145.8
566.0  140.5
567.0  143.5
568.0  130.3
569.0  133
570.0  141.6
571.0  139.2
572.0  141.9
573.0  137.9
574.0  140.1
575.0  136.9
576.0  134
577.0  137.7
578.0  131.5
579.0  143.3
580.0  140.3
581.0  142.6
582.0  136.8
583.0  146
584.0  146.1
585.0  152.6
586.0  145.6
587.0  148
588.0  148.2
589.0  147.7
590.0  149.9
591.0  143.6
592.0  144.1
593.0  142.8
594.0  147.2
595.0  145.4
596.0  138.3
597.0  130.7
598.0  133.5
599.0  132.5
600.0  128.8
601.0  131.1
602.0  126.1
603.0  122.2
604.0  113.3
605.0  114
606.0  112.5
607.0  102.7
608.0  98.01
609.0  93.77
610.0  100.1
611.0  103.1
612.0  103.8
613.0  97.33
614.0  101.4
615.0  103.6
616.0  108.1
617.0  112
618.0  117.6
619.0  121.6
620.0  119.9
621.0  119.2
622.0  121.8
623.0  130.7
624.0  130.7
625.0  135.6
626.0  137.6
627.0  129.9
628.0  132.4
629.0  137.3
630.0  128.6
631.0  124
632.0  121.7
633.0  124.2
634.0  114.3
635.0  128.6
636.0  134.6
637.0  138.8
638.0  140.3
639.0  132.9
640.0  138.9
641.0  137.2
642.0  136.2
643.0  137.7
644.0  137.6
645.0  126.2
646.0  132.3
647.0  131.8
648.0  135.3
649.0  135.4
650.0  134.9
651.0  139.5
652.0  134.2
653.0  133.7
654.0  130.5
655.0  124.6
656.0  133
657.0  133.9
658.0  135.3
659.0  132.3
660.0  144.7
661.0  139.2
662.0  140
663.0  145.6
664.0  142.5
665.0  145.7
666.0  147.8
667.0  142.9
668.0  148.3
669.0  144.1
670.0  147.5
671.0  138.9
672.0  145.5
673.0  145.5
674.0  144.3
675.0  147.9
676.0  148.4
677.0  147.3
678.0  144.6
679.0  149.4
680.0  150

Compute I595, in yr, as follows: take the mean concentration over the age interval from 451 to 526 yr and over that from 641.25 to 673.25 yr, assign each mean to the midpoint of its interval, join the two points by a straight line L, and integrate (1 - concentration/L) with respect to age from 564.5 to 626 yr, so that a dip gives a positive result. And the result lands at 6.9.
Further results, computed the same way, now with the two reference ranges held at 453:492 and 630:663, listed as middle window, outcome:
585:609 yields 1.9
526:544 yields 1.4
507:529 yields 1.8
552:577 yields 1.5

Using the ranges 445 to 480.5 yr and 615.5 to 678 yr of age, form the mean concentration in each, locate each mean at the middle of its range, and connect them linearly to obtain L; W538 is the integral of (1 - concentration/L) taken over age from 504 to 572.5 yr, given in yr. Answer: 5.0 yr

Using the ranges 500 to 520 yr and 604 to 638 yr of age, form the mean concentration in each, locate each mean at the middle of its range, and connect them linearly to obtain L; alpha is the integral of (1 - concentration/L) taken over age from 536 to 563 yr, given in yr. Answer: -1.2 yr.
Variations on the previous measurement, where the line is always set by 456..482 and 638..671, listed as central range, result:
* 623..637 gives 1.2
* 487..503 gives 1.0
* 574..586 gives 0.8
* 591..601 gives 0.7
